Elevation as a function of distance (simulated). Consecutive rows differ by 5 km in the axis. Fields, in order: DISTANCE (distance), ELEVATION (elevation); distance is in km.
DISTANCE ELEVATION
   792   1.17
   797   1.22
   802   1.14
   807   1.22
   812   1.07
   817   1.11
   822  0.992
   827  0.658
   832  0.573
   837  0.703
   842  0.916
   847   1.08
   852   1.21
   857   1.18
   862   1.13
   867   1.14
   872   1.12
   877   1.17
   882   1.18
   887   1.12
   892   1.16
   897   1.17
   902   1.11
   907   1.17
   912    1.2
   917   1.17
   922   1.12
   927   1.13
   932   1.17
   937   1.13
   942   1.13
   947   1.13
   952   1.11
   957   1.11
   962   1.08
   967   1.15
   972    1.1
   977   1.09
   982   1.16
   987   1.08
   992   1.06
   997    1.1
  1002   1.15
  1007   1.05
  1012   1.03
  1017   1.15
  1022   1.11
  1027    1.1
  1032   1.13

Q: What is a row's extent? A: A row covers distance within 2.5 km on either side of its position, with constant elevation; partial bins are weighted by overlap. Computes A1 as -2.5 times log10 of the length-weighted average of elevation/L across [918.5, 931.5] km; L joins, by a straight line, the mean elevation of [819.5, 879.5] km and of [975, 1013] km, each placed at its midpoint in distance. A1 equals -0.09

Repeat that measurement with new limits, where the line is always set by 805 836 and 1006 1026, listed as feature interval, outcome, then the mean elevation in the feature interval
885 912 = -0.17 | 1.15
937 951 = -0.10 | 1.13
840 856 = -0.15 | 1.08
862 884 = -0.19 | 1.15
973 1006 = -0.04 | 1.1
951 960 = -0.07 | 1.11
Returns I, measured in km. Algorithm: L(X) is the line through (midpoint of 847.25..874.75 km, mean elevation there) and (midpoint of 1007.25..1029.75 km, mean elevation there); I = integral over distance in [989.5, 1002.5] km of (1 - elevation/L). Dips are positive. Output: 0.1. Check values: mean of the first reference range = 1.15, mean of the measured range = 1.1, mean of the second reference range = 1.09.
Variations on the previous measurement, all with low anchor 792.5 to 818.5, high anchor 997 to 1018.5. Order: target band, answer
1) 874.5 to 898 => -0.6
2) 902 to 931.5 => -0.9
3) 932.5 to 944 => -0.2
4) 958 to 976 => 0.0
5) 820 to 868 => 8.0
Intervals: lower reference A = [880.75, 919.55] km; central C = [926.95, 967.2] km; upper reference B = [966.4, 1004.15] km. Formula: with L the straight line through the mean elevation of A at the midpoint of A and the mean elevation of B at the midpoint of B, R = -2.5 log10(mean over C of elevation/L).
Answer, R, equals 0.01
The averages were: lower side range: 1.16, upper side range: 1.11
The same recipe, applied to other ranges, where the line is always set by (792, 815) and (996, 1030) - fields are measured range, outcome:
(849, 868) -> -0.02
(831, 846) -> 0.42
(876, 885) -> -0.03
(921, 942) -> -0.01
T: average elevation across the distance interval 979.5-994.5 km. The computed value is 1.1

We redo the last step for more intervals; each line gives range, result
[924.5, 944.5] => 1.14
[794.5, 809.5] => 1.19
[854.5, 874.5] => 1.14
